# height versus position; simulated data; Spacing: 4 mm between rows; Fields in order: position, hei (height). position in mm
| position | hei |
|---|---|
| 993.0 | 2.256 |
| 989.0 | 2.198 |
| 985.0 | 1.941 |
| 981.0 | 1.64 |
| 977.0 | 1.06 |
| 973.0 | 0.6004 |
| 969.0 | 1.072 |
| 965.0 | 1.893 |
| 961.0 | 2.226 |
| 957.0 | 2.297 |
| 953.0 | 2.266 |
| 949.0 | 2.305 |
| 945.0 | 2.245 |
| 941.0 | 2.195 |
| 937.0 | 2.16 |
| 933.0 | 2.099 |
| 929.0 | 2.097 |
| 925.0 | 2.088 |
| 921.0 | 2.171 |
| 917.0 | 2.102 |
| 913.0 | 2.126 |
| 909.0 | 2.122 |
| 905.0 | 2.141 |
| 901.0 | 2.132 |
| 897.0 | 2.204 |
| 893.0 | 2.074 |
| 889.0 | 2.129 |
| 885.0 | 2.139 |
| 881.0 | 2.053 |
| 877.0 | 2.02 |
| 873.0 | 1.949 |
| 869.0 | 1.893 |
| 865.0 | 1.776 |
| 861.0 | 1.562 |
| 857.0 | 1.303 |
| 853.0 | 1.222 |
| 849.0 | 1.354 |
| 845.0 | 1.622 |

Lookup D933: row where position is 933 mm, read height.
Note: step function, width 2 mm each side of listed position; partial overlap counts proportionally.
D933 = 2.099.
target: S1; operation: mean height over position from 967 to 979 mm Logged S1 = 0.911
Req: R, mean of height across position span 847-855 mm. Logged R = 1.29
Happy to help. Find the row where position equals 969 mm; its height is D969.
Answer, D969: 1.072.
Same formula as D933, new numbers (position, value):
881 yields 2.053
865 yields 1.776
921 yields 2.171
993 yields 2.256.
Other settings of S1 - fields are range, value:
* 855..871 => 1.63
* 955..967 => 2.14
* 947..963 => 2.27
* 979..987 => 1.79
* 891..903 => 2.14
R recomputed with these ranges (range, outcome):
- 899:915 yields 2.13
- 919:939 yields 2.12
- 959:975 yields 1.45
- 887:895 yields 2.1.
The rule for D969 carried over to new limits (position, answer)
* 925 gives 2.088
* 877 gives 2.02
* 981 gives 1.64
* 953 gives 2.266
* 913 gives 2.126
